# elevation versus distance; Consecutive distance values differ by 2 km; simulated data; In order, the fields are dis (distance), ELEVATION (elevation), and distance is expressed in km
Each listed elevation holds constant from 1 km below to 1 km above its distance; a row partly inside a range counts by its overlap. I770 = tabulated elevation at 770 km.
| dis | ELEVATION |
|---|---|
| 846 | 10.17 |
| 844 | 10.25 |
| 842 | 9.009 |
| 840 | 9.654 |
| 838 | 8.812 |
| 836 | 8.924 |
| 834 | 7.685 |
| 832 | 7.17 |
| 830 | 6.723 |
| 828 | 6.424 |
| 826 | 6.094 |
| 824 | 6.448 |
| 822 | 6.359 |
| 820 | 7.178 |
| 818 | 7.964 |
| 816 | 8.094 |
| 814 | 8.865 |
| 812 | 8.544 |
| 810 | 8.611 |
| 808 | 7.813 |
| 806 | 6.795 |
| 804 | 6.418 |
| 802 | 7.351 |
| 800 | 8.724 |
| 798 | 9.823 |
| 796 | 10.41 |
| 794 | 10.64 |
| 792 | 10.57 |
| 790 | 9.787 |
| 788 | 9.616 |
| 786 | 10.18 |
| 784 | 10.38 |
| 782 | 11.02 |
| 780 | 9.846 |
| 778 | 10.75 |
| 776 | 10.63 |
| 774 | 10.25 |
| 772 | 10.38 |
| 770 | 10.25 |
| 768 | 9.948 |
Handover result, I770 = 10.25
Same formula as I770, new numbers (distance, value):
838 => 8.812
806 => 6.795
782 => 11.02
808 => 7.813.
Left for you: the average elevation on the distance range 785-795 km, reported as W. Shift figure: 10.2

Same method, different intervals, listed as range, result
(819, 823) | 6.77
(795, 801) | 9.65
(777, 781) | 10.3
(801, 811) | 7.4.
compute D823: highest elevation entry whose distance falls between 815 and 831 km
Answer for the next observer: 8.094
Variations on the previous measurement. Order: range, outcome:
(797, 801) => 9.823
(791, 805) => 10.64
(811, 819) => 8.865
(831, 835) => 7.685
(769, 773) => 10.38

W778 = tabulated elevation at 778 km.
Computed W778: 10.75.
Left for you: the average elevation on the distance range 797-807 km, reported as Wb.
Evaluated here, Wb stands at 7.82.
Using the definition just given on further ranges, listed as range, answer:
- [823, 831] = 6.42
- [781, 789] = 10.3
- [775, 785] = 10.5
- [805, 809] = 7.3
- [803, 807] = 6.61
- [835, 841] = 9.13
